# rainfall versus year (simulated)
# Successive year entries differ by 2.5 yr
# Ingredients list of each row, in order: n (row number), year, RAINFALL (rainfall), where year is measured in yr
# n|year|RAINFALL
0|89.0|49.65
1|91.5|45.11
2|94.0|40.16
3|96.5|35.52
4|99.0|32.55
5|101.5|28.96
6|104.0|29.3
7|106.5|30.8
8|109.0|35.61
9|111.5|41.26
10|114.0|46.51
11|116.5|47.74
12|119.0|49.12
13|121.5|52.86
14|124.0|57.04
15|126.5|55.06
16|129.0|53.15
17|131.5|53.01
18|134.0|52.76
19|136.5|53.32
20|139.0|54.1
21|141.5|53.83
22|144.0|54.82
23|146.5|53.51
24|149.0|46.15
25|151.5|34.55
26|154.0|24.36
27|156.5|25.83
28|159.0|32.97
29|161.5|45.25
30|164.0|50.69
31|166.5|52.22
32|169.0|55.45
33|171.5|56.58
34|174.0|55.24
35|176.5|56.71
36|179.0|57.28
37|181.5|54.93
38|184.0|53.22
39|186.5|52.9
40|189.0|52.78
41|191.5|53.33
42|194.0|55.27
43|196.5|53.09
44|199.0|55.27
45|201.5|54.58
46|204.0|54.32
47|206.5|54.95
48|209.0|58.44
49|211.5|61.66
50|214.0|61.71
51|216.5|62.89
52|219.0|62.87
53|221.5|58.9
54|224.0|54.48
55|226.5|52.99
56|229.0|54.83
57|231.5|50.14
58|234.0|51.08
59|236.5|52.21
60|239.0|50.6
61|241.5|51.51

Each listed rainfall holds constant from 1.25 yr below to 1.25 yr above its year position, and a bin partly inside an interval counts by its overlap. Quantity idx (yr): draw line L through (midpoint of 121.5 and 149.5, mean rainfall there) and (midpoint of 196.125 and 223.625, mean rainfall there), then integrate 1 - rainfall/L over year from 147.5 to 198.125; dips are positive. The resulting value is 6.7 yr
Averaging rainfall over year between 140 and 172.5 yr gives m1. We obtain 45.1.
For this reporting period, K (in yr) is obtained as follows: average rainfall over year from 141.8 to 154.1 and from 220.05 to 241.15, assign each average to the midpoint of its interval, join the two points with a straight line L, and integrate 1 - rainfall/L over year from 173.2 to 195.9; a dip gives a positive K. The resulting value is -2.7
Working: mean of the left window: 45.3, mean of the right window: 53.2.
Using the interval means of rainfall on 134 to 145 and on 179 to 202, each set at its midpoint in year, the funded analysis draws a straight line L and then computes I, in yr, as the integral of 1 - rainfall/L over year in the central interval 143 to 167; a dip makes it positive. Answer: 5.5 yr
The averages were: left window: 53.9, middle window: 41.6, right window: 54.1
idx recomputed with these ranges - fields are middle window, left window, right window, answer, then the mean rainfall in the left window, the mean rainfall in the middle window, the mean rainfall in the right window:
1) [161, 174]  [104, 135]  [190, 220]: 0.03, 47.1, 52.7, 57.3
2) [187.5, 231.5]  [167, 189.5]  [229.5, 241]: -2.88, 55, 56.4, 51.3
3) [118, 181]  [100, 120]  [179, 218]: -4.87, 38.5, 49.5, 56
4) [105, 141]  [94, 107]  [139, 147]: -3.91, 32.3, 48.7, 54.1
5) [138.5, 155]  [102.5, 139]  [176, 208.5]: 1.27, 47.1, 45.9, 54.5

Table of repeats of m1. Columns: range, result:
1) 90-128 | 42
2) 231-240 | 51.1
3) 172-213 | 55.3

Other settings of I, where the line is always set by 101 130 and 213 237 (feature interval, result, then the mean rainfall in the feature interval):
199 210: -0.29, 55.5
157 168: 1.18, 44.2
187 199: -0.22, 53.7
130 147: -2.48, 53.6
